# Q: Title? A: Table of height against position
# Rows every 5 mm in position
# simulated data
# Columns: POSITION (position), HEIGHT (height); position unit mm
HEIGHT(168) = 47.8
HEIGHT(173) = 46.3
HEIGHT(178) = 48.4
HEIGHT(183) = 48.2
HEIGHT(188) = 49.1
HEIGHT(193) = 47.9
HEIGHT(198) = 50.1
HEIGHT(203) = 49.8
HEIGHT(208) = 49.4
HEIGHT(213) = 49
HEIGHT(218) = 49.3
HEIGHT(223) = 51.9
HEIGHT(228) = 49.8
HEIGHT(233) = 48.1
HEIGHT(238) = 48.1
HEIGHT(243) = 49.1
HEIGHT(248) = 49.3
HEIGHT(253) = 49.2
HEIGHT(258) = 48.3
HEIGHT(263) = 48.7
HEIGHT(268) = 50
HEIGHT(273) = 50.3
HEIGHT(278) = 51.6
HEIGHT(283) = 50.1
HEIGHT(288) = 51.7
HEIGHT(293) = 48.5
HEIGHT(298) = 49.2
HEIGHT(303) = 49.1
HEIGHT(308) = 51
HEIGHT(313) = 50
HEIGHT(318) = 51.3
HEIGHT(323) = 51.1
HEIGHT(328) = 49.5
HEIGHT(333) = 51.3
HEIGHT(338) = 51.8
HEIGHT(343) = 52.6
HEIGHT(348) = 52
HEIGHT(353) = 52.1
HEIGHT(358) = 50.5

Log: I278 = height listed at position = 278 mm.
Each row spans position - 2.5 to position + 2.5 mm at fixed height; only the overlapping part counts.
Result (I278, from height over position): 51.6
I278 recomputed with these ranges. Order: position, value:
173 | 46.3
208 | 49.4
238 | 48.1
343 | 52.6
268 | 50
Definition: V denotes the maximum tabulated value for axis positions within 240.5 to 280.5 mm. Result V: 51.6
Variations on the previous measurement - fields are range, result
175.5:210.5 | 50.1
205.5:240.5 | 51.9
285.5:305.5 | 51.7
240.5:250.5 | 49.3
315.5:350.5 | 52.6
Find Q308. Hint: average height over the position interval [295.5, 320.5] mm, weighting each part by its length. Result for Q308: 50.1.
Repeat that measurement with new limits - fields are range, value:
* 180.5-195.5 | 48.4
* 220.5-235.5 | 49.9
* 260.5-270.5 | 49.4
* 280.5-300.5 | 49.9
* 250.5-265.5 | 48.7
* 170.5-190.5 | 48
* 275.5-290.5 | 51.1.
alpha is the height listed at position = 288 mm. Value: 51.7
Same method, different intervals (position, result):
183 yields 48.2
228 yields 49.8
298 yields 49.2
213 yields 49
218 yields 49.3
